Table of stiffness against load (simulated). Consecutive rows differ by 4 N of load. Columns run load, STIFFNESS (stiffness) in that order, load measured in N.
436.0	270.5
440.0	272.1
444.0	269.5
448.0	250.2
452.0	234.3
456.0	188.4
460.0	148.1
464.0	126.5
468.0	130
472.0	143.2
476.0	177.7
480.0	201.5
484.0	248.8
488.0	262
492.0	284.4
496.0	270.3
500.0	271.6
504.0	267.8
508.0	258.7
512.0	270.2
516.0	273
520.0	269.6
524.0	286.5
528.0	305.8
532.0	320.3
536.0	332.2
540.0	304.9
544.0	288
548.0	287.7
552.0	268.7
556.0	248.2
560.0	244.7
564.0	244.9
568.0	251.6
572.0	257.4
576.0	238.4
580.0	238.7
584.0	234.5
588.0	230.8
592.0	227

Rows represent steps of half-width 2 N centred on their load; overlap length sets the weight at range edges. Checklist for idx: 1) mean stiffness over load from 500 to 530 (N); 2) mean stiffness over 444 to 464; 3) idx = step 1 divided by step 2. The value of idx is 1.4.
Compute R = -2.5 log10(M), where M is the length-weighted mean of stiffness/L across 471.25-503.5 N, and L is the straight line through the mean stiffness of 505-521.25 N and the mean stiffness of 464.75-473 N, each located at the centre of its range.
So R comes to -0.24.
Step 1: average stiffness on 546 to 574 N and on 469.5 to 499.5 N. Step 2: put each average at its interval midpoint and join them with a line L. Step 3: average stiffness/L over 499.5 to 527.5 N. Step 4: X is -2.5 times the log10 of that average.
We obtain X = -0.14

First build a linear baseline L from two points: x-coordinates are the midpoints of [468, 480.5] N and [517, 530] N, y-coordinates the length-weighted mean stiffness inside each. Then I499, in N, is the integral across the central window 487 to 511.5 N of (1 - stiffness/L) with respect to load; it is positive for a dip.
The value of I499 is -4.93 N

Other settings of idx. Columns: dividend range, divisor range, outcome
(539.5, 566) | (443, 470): 1.41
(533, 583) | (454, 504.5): 1.29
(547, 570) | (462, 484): 1.56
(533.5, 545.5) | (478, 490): 1.30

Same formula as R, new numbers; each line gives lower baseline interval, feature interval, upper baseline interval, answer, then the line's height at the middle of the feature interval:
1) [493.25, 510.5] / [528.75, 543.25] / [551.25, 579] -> -0.22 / 258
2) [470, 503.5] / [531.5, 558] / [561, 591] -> -0.21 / 239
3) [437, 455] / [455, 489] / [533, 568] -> 0.41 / 259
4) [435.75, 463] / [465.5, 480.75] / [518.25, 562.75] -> 0.46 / 242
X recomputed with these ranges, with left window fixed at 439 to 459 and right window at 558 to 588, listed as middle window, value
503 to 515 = -0.112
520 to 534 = -0.235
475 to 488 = 0.088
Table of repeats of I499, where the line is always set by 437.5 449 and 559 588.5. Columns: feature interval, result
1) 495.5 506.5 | -0.6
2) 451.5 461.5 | 2.9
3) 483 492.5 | -0.2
